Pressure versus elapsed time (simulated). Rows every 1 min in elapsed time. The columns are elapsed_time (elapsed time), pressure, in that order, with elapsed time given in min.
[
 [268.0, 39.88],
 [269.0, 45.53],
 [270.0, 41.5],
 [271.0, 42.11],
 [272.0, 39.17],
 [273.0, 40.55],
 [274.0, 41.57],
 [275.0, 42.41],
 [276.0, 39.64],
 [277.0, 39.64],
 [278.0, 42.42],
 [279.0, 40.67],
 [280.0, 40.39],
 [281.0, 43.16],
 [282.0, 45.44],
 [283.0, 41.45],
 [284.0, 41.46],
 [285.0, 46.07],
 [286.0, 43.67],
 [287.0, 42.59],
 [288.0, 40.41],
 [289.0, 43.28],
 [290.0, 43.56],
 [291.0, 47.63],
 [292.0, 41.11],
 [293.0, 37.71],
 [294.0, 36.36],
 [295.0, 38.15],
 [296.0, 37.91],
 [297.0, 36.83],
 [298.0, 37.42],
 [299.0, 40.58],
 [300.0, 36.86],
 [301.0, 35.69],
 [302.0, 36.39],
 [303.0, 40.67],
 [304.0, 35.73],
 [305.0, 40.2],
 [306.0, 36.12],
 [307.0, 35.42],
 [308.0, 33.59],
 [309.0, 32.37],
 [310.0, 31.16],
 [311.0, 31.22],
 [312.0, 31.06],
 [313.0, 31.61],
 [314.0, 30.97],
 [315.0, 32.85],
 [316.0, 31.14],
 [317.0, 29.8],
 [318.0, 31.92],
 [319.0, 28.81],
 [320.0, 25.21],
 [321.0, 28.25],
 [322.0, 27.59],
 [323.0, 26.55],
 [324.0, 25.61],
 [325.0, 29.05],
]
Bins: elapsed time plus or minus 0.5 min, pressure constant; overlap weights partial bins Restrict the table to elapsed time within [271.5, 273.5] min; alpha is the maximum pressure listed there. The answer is 40.55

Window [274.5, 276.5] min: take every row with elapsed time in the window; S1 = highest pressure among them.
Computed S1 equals 42.41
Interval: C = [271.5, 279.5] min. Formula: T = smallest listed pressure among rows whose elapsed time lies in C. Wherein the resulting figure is 39.17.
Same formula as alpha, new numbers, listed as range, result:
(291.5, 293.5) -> 41.11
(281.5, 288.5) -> 46.07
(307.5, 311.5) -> 33.59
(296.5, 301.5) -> 40.58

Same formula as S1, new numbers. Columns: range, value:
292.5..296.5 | 38.15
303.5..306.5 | 40.2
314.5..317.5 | 32.85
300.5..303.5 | 40.67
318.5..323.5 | 28.81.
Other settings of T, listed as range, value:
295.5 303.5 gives 35.69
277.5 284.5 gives 40.39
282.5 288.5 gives 40.41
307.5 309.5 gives 32.37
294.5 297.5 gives 36.83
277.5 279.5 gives 40.67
